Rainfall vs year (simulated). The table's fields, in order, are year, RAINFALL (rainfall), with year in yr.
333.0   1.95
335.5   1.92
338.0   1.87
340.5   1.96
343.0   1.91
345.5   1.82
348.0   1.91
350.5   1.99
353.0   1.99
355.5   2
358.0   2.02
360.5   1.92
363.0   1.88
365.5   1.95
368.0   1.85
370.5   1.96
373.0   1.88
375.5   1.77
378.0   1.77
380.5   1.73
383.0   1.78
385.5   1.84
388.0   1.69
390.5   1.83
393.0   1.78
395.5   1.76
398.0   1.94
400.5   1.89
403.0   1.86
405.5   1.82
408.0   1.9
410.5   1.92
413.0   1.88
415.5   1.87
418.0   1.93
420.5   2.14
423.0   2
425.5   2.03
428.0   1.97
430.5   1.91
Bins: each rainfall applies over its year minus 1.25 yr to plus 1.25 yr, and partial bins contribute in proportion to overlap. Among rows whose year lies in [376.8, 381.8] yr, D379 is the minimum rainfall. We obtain 1.73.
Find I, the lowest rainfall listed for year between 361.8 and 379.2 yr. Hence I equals 1.77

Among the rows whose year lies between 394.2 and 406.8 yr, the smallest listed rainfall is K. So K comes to 1.76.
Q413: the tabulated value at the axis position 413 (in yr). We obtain 1.88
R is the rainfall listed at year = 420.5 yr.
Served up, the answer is 2.14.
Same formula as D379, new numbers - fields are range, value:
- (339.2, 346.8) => 1.82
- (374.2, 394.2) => 1.69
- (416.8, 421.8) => 1.93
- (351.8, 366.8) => 1.88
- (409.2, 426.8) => 1.87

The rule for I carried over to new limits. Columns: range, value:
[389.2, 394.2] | 1.78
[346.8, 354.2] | 1.91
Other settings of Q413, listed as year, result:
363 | 1.88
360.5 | 1.92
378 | 1.77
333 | 1.95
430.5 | 1.91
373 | 1.88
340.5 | 1.96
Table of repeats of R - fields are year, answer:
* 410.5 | 1.92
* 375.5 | 1.77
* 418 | 1.93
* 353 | 1.99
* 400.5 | 1.89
